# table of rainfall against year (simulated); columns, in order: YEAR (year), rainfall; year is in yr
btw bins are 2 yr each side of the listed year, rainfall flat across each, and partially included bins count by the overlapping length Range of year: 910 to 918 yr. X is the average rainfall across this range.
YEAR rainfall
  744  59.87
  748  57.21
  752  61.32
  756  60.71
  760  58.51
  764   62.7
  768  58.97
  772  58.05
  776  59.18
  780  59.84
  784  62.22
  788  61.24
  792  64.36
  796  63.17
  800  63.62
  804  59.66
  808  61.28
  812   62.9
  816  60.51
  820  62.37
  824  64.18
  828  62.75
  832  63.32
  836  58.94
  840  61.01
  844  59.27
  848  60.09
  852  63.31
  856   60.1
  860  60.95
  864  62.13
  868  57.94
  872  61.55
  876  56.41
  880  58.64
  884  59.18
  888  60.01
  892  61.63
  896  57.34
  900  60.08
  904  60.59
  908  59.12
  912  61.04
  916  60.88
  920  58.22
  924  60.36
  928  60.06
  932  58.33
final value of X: 61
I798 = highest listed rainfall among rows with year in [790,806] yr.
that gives 64.36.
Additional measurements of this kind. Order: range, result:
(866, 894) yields 61.63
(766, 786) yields 62.22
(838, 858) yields 63.31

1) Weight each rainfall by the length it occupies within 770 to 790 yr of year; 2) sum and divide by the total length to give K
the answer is 60.1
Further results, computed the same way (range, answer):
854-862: 60.5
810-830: 62.5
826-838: 61.7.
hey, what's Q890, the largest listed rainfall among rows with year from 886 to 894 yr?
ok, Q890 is 61.63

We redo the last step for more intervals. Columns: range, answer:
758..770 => 62.7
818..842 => 64.18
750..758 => 61.32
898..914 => 61.04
